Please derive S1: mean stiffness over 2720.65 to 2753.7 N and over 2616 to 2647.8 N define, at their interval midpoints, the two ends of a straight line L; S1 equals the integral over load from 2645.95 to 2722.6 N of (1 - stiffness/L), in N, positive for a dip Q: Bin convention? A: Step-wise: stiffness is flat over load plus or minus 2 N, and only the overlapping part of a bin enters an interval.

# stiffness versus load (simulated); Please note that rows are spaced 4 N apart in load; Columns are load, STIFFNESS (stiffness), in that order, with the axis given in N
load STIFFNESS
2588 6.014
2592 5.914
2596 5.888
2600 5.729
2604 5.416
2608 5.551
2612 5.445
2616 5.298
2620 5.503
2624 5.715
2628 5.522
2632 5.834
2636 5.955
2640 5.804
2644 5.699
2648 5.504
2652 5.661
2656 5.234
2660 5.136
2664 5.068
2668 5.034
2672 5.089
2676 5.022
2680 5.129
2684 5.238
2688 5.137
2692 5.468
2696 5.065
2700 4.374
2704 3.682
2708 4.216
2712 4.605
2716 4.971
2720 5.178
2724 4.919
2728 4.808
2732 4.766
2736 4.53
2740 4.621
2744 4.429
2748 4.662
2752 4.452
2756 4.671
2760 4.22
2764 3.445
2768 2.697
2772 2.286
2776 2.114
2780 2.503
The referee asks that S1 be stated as 2.82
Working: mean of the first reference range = 5.68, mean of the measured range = 4.99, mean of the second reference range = 4.67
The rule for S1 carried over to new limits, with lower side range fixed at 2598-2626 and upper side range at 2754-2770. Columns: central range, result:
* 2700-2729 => -1.99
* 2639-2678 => -2.61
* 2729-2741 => -1.70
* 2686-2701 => -1.61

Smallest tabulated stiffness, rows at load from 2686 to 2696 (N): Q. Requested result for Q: 5.065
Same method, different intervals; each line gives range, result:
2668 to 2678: 5.022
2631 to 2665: 5.068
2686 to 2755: 3.682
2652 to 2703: 4.374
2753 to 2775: 2.286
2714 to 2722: 4.971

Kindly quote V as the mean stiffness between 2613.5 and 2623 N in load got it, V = 5.44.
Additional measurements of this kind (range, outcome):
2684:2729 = 4.79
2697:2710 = 4.17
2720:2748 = 4.71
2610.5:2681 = 5.43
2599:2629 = 5.52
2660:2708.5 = 4.91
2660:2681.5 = 5.07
